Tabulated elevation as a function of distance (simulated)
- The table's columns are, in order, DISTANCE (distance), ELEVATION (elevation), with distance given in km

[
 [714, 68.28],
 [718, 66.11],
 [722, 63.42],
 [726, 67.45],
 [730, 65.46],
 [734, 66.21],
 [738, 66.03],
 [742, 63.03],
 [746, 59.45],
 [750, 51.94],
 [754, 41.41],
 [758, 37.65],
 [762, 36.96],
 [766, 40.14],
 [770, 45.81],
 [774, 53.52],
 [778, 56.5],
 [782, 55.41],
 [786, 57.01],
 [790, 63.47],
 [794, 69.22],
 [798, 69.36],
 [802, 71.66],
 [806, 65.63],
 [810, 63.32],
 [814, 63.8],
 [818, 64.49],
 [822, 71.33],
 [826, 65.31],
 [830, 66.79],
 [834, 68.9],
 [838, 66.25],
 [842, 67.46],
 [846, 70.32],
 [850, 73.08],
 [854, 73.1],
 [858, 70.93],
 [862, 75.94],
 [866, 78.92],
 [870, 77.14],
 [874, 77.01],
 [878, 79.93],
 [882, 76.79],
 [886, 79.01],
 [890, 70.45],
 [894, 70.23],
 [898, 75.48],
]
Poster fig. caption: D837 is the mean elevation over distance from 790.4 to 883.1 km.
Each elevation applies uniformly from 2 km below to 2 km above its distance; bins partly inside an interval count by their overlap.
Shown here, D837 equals 70.5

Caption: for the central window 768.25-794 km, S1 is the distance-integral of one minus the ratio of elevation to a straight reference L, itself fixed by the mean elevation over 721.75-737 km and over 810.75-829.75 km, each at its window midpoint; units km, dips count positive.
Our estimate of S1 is 3.7 km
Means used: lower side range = 65.9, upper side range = 66.1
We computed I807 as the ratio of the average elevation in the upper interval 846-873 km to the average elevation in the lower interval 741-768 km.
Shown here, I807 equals 1.6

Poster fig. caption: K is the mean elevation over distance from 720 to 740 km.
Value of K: 65.7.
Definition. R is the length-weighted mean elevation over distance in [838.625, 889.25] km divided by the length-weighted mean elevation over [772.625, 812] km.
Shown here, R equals 1.19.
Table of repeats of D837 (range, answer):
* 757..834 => 59.3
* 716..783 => 55.1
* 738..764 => 49.8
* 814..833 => 66.7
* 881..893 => 74.9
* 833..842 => 67.4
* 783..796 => 62.6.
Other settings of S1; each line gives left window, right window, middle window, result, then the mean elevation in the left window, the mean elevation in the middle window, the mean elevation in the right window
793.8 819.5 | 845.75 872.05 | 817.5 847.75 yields 1.2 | 66.7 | 67.7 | 74.5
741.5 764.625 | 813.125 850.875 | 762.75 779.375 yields 1.4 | 47.2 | 47.8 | 67.7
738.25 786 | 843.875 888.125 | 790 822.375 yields -3.2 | 50.2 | 66.9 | 75.6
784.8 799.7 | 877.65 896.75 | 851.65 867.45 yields -0.5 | 65.1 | 74.5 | 74.9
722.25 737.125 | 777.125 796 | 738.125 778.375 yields 9.0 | 66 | 49.1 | 60.5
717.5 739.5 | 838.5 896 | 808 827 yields 1.5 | 65.8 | 65.7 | 74.1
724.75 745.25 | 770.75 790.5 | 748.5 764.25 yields 5.0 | 65.2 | 41.6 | 56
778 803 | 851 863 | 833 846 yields 0.5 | 63.4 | 67.9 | 73.1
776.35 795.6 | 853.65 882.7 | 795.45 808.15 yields -1.1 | 60.2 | 68.8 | 76.4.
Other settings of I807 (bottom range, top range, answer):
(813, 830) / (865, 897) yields 1.15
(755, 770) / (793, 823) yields 1.70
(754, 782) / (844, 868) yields 1.62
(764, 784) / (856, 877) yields 1.52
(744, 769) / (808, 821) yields 1.44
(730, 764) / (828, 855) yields 1.29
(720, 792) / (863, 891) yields 1.40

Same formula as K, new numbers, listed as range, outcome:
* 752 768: 39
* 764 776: 46.5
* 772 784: 55.1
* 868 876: 77.1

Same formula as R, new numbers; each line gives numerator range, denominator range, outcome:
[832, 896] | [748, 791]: 1.51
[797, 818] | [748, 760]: 1.52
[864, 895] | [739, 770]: 1.60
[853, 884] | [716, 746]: 1.17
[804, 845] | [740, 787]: 1.34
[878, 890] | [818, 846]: 1.14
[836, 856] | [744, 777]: 1.52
